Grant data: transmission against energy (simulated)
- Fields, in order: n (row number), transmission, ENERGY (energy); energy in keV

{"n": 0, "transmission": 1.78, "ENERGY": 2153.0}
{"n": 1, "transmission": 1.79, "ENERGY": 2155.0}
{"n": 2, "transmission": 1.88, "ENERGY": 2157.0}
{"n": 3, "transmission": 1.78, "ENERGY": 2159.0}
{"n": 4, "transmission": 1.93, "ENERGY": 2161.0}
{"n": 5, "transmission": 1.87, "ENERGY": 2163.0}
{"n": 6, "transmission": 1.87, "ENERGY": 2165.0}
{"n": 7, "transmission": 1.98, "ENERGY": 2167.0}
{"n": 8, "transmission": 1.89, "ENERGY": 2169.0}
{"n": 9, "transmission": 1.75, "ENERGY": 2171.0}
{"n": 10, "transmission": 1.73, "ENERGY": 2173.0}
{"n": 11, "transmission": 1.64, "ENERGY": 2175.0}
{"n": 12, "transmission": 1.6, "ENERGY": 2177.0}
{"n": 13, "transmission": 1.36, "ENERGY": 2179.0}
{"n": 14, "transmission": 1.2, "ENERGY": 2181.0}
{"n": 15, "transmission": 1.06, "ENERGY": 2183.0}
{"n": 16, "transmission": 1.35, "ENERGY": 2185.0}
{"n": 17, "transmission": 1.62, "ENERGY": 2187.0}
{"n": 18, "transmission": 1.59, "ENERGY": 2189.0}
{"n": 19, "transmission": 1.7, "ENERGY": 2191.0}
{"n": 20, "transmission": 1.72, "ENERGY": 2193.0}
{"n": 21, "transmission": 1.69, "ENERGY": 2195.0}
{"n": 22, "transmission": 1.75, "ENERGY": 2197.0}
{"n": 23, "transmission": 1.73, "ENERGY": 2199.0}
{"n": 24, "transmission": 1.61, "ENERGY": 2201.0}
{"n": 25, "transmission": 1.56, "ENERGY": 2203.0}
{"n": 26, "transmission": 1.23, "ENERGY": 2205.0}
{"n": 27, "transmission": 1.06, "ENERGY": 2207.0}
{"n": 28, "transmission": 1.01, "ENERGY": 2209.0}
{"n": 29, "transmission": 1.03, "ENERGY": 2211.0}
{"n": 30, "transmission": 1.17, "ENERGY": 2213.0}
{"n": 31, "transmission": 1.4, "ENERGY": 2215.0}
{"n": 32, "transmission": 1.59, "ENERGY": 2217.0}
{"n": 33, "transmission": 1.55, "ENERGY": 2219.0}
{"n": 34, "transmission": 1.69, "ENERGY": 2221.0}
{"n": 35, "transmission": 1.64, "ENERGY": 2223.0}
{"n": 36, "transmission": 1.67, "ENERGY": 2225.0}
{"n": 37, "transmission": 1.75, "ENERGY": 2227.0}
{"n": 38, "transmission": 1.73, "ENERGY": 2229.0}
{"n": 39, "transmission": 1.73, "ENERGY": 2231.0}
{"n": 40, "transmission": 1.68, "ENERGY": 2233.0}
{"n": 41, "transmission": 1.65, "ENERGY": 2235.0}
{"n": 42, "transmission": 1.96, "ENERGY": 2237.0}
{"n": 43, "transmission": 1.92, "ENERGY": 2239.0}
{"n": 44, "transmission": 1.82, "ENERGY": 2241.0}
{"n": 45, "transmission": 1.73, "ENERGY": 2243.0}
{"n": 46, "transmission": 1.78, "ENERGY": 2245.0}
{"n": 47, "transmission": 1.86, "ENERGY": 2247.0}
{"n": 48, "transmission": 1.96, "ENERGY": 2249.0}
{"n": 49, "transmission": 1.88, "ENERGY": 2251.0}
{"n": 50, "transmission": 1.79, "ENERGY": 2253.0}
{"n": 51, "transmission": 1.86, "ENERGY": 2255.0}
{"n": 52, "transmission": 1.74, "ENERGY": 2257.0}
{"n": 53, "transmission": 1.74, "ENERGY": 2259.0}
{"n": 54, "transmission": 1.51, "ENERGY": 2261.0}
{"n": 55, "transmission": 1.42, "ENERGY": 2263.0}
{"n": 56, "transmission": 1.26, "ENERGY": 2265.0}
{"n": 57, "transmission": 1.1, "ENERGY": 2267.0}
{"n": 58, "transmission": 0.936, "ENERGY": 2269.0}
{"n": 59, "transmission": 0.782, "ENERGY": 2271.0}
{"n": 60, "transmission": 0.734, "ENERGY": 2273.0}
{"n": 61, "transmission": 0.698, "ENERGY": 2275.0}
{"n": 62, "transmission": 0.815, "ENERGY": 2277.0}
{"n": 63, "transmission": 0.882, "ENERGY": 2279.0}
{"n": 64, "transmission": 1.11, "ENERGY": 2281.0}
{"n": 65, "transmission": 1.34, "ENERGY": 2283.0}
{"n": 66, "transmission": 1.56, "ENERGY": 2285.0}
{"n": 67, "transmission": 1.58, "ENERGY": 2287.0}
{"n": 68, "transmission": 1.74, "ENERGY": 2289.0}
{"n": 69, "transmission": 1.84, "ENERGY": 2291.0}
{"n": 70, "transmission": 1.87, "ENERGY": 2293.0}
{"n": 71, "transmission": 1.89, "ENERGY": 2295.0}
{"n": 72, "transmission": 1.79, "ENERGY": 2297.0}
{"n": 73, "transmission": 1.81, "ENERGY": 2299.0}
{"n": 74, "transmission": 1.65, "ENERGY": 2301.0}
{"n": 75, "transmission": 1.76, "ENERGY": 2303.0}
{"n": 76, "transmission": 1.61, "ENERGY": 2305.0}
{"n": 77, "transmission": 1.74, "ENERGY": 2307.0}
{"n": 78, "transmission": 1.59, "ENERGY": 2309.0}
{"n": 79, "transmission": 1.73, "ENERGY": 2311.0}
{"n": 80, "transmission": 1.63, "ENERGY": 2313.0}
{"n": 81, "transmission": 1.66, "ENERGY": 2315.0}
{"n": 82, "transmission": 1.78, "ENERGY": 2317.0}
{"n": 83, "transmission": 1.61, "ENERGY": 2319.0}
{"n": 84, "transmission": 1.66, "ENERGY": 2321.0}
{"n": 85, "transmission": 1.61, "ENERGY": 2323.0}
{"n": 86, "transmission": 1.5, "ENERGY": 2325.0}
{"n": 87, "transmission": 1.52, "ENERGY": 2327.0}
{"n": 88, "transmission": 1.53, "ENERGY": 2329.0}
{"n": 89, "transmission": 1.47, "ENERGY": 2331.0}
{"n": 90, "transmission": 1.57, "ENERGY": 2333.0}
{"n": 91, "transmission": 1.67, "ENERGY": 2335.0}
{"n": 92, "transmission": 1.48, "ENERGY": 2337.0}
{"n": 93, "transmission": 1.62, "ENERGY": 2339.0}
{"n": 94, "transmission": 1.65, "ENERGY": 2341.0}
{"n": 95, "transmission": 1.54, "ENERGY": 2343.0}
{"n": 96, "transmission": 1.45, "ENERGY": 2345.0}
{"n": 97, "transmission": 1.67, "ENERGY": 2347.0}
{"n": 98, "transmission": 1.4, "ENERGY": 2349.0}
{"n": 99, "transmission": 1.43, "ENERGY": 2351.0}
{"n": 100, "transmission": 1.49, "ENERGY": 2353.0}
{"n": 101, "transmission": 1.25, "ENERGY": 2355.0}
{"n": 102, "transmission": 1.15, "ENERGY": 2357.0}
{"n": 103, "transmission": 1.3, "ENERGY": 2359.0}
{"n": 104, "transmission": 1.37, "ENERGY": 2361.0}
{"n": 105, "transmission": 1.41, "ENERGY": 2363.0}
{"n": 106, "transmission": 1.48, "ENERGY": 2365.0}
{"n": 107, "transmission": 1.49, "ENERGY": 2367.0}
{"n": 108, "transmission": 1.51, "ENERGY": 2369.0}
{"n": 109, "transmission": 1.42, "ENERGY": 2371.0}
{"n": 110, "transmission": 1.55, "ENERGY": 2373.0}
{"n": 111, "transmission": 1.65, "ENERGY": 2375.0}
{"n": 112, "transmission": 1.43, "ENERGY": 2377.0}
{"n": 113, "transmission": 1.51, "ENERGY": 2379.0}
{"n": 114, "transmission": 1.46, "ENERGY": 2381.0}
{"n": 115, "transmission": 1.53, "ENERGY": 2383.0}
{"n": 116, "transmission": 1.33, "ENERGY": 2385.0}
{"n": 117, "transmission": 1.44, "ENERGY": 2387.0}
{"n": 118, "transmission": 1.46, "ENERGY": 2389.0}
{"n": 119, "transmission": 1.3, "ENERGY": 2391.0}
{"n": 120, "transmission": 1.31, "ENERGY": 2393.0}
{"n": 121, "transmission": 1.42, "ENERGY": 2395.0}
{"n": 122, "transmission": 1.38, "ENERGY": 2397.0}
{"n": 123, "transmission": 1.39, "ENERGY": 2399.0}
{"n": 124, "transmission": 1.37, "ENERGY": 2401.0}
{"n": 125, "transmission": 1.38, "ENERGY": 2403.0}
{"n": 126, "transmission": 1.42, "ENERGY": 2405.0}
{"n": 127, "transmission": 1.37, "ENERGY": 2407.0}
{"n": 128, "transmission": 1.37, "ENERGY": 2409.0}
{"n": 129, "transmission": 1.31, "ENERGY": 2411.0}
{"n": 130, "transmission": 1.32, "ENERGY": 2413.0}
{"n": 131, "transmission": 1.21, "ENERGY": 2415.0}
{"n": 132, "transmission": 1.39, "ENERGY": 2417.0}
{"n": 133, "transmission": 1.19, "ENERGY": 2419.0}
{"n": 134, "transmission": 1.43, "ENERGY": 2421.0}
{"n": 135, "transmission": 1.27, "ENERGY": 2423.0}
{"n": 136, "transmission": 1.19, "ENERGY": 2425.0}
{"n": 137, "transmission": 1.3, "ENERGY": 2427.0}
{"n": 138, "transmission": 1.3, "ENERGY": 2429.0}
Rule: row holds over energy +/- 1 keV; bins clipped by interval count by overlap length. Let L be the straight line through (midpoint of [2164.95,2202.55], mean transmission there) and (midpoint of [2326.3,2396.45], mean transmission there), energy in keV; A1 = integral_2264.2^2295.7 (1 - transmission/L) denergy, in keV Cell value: 5.7 keV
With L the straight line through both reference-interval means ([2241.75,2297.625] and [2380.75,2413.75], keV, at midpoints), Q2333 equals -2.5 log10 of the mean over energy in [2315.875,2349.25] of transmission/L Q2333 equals -0.11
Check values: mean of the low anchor 1.47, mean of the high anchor 1.38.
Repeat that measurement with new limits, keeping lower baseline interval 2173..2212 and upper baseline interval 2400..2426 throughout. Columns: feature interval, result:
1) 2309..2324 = -0.20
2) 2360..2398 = -0.08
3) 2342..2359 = -0.04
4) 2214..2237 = -0.16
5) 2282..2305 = -0.22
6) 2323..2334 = -0.11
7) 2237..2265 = -0.23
